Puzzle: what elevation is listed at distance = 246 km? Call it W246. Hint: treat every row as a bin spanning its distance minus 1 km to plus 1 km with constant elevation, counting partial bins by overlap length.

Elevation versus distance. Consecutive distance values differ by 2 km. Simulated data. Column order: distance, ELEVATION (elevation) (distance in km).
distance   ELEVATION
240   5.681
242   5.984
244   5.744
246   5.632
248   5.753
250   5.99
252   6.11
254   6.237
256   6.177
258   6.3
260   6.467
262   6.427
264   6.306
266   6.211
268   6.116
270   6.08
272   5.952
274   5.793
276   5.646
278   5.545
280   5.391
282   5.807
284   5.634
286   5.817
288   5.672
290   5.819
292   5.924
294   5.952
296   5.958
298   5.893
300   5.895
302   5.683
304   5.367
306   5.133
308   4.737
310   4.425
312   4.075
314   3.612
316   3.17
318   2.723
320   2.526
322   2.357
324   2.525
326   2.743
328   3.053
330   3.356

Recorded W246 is 5.632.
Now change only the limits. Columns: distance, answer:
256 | 6.177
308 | 4.737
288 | 5.672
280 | 5.391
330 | 3.356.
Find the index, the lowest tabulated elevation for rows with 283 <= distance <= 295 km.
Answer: 5.634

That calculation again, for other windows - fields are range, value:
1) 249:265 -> 5.99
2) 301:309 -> 4.737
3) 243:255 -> 5.632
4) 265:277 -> 5.646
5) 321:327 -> 2.357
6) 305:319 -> 2.723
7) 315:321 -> 2.526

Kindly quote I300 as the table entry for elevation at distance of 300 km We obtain 5.895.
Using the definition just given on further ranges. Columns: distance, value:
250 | 5.99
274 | 5.793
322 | 2.357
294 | 5.952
